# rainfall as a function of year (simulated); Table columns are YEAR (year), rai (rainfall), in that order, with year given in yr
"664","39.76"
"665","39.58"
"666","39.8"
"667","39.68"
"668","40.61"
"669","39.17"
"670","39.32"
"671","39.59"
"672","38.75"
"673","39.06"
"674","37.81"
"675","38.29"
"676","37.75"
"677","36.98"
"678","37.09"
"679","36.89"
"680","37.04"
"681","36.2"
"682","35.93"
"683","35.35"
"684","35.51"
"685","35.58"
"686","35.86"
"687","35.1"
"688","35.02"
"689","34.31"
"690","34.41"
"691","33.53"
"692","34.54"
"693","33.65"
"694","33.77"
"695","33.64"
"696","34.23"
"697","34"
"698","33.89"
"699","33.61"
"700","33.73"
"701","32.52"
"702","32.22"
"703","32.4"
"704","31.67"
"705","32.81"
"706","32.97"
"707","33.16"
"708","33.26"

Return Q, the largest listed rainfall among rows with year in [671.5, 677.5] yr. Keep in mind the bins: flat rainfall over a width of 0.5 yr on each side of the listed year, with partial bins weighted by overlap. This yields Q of 39.06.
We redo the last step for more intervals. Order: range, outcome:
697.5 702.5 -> 33.89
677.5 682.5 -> 37.09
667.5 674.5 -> 40.61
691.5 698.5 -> 34.54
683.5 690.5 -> 35.86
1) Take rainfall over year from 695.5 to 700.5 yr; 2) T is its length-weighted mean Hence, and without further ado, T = 33.9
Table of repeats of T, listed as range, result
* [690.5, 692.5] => 34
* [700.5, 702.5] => 32.4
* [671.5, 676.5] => 38.3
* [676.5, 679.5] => 37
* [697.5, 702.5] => 33.2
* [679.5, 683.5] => 36.1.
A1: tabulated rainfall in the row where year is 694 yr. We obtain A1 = 33.77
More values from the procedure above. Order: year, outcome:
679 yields 36.89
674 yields 37.81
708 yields 33.26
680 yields 37.04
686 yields 35.86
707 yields 33.16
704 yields 31.67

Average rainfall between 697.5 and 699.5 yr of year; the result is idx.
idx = 33.8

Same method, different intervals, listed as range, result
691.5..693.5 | 34.1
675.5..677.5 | 37.4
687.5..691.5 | 34.3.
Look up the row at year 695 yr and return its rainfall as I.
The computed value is 33.64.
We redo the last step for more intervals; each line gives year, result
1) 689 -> 34.31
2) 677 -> 36.98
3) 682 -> 35.93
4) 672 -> 38.75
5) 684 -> 35.51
